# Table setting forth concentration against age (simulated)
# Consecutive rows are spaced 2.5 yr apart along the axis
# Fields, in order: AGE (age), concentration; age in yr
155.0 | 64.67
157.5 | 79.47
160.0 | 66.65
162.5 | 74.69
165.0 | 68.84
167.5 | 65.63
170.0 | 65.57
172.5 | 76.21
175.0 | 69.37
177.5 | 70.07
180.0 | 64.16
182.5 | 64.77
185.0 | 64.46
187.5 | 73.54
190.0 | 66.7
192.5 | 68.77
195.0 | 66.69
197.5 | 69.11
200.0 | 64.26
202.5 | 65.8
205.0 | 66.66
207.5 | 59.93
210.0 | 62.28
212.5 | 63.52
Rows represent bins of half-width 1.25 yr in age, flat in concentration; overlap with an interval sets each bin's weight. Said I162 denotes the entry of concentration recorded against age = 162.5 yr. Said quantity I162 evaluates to 74.69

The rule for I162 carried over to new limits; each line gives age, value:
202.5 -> 65.8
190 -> 66.7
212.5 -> 63.52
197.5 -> 69.11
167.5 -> 65.63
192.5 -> 68.77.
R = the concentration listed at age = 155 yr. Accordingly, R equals 64.67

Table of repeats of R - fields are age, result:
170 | 65.57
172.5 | 76.21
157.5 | 79.47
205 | 66.66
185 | 64.46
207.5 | 59.93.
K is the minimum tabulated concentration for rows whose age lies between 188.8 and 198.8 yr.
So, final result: 66.69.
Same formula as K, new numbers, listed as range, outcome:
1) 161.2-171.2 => 65.57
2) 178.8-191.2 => 64.16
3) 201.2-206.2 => 65.8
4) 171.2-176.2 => 69.37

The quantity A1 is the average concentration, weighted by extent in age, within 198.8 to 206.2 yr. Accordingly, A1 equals 65.6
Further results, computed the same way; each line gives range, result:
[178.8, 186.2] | 64.5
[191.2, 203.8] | 66.9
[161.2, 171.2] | 68.7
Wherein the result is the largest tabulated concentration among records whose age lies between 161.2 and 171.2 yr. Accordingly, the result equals 74.69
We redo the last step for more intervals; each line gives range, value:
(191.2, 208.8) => 69.11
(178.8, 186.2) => 64.77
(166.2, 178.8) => 76.21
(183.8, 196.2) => 73.54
